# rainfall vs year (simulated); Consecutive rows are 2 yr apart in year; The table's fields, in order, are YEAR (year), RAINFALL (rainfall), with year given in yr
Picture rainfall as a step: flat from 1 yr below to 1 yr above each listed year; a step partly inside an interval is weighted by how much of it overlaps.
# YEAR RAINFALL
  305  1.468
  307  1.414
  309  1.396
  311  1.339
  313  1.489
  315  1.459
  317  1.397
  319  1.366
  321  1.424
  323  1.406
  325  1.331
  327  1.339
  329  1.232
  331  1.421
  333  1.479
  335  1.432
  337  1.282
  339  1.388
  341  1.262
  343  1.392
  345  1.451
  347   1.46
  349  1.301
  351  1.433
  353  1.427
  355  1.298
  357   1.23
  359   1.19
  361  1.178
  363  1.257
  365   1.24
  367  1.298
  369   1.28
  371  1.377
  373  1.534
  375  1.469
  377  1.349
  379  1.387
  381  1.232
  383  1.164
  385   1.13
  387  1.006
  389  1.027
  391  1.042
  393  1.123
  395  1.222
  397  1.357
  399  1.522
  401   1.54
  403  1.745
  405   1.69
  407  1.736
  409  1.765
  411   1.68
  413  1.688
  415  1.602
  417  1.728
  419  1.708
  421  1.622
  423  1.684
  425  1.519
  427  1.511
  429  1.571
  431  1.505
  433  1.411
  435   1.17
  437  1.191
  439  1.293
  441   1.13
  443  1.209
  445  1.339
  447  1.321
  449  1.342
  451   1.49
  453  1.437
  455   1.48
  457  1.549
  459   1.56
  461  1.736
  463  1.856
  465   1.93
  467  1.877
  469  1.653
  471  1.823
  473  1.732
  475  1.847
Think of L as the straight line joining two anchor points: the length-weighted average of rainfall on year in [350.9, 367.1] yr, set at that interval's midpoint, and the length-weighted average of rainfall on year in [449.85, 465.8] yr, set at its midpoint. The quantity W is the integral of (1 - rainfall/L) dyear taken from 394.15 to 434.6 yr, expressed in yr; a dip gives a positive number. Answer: -3.21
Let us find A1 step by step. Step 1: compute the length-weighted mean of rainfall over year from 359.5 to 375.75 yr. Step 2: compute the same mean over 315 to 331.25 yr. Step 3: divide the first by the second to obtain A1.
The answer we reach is 0.97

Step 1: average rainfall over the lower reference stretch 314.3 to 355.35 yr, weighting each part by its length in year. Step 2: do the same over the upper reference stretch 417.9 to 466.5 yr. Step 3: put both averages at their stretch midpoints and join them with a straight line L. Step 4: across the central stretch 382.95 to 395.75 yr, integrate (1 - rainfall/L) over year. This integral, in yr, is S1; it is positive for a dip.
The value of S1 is 3.0 yr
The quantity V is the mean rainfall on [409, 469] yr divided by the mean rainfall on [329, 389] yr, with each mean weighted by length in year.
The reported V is 1.16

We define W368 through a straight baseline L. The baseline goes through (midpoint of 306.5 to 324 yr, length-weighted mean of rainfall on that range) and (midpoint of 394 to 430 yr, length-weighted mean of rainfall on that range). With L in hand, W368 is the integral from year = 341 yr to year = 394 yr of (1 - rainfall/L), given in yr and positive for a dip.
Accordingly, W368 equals 8.2 yr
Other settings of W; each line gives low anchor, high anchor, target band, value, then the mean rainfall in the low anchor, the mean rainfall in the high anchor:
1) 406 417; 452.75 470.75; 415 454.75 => 6.1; 1.7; 1.69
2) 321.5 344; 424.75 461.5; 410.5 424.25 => -2.7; 1.36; 1.4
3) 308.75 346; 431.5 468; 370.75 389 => 1.8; 1.38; 1.46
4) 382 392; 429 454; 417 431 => -4.0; 1.07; 1.33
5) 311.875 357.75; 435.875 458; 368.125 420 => -2.6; 1.38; 1.34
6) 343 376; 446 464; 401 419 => -3.2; 1.34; 1.53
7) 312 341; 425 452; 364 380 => 0.0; 1.38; 1.35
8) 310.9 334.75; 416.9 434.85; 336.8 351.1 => 0.6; 1.39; 1.56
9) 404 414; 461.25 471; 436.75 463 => 5.5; 1.71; 1.82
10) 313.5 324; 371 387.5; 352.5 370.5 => 0.9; 1.41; 1.3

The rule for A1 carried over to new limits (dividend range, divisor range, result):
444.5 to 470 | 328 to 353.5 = 1.15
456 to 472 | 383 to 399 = 1.51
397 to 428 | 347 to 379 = 1.23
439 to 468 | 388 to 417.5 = 1.01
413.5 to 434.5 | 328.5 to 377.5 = 1.17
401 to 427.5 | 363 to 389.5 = 1.31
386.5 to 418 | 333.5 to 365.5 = 1.11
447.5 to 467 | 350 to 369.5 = 1.25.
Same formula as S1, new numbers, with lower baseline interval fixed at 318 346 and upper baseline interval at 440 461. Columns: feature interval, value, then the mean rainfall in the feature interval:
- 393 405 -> -0.7 yr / 1.47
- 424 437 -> -0.3 yr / 1.43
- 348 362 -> 0.9 yr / 1.29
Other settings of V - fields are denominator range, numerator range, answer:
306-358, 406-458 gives 1.08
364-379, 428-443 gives 0.96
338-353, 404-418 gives 1.22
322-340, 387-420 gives 1.09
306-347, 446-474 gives 1.17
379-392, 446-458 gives 1.28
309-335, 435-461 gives 0.98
